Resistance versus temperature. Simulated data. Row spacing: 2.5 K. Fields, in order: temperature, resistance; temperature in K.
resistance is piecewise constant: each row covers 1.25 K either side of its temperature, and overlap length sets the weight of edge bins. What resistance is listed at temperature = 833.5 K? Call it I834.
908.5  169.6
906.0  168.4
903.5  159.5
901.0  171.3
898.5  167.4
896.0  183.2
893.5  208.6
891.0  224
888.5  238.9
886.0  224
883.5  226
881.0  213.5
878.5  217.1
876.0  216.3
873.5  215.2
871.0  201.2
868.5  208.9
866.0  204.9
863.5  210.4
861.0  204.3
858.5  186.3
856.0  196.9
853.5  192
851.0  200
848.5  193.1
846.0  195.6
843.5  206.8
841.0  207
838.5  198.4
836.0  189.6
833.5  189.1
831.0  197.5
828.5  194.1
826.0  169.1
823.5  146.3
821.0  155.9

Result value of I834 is 189.1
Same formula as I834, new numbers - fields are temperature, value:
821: 155.9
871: 201.2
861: 204.3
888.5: 238.9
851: 200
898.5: 167.4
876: 216.3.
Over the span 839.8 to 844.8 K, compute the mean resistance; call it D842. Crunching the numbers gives 207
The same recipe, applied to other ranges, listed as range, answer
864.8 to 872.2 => 205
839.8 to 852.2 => 200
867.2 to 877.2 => 210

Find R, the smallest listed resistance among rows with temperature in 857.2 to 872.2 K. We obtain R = 186.3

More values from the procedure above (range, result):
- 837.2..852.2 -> 193.1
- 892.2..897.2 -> 183.2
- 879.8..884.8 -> 213.5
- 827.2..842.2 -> 189.1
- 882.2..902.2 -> 167.4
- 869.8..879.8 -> 201.2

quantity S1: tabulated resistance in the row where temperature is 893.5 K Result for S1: 208.6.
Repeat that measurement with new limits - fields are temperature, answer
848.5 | 193.1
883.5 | 226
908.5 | 169.6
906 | 168.4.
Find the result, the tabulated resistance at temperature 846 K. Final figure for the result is 195.6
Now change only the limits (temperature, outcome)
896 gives 183.2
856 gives 196.9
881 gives 213.5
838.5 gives 198.4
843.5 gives 206.8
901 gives 171.3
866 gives 204.9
